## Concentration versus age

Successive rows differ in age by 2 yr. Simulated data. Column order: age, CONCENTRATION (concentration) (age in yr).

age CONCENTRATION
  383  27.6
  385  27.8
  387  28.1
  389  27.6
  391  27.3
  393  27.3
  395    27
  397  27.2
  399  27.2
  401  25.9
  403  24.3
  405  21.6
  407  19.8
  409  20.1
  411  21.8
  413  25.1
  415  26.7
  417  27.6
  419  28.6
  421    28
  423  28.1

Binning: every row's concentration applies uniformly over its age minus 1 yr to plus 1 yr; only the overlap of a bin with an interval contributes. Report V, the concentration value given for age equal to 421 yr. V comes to 28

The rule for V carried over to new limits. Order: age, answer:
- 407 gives 19.8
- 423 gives 28.1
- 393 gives 27.3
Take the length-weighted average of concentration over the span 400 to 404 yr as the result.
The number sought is 25.1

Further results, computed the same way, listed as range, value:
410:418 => 25.3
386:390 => 27.9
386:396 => 27.5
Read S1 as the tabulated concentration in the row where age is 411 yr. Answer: 21.8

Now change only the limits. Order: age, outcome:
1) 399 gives 27.2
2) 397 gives 27.2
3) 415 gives 26.7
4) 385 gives 27.8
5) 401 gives 25.9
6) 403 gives 24.3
